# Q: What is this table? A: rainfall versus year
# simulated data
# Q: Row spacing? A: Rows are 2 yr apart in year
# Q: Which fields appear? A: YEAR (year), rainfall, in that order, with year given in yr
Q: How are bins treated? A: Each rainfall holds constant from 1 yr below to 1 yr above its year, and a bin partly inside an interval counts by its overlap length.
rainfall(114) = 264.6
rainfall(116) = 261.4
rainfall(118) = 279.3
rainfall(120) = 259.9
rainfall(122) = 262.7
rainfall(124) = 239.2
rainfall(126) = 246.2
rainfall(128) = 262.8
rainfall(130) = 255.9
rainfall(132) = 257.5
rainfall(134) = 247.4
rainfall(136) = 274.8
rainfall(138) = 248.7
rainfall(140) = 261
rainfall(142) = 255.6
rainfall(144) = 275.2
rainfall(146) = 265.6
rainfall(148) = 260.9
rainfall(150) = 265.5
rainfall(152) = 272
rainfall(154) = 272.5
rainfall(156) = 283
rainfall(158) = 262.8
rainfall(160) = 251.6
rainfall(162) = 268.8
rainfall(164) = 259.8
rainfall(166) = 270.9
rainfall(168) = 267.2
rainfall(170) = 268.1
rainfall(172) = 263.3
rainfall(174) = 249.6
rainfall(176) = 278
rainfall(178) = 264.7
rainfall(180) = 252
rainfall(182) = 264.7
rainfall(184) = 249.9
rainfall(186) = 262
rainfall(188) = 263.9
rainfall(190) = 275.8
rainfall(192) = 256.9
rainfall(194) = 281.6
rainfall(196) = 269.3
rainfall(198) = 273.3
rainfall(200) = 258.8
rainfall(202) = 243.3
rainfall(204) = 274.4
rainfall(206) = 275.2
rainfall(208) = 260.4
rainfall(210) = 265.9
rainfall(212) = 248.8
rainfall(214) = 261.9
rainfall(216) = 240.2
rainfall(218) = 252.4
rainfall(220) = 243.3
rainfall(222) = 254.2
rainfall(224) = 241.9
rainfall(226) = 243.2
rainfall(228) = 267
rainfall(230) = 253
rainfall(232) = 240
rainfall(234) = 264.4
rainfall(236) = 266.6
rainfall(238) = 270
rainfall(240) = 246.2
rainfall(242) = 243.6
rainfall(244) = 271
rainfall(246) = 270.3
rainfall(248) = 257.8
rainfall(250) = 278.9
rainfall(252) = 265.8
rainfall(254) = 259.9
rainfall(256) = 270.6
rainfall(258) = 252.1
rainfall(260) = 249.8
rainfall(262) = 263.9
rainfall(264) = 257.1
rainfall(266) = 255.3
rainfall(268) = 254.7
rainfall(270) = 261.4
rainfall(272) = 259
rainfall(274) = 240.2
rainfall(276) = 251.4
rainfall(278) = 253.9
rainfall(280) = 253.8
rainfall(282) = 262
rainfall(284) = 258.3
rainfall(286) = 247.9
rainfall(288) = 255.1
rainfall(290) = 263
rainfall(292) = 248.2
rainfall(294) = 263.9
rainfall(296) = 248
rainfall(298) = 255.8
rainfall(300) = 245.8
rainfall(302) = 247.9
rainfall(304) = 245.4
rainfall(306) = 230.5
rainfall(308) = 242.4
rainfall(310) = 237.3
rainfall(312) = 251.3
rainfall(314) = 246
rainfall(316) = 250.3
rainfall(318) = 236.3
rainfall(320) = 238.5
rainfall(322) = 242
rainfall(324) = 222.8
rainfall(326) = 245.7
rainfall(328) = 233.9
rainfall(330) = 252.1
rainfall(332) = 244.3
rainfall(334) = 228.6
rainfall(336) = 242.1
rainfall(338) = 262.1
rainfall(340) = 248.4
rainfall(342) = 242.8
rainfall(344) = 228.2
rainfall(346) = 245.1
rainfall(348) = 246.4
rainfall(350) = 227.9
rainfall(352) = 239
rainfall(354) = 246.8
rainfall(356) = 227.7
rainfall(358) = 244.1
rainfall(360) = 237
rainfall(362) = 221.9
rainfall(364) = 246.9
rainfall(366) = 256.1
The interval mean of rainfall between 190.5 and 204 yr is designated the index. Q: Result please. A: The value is 265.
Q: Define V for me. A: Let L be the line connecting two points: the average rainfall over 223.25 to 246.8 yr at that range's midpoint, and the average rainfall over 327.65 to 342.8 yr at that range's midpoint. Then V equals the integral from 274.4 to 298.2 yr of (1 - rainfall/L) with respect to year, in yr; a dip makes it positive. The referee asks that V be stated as -0.4 yr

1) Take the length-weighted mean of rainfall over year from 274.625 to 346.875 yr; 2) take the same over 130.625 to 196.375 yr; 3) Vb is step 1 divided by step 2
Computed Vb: 0.9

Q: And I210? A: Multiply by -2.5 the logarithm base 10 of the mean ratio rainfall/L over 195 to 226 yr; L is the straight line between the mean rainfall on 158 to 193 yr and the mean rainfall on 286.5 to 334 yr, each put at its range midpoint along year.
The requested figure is 0.00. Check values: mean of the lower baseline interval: 263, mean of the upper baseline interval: 245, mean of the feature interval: 257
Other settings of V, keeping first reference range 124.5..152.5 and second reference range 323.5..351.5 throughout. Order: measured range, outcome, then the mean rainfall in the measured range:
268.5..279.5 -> -0.3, 253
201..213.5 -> -0.4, 261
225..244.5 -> -0.4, 256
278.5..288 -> -0.4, 255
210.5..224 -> 0.1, 250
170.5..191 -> -0.5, 263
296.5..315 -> -0.1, 245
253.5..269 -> -0.6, 258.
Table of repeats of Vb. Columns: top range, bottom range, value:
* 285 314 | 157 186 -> 0.95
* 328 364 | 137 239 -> 0.92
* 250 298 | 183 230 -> 0.99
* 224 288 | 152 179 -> 0.97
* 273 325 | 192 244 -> 0.96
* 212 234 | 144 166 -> 0.94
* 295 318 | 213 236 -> 0.97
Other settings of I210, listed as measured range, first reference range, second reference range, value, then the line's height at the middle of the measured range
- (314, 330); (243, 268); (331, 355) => 0.031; 247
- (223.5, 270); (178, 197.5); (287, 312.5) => -0.011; 256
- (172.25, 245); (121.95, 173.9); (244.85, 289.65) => 0.004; 260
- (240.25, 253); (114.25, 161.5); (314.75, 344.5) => -0.056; 250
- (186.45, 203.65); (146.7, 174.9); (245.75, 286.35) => -0.010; 263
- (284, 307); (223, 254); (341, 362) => -0.010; 248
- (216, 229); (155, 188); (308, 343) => 0.030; 257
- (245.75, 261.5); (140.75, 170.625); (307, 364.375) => -0.044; 252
